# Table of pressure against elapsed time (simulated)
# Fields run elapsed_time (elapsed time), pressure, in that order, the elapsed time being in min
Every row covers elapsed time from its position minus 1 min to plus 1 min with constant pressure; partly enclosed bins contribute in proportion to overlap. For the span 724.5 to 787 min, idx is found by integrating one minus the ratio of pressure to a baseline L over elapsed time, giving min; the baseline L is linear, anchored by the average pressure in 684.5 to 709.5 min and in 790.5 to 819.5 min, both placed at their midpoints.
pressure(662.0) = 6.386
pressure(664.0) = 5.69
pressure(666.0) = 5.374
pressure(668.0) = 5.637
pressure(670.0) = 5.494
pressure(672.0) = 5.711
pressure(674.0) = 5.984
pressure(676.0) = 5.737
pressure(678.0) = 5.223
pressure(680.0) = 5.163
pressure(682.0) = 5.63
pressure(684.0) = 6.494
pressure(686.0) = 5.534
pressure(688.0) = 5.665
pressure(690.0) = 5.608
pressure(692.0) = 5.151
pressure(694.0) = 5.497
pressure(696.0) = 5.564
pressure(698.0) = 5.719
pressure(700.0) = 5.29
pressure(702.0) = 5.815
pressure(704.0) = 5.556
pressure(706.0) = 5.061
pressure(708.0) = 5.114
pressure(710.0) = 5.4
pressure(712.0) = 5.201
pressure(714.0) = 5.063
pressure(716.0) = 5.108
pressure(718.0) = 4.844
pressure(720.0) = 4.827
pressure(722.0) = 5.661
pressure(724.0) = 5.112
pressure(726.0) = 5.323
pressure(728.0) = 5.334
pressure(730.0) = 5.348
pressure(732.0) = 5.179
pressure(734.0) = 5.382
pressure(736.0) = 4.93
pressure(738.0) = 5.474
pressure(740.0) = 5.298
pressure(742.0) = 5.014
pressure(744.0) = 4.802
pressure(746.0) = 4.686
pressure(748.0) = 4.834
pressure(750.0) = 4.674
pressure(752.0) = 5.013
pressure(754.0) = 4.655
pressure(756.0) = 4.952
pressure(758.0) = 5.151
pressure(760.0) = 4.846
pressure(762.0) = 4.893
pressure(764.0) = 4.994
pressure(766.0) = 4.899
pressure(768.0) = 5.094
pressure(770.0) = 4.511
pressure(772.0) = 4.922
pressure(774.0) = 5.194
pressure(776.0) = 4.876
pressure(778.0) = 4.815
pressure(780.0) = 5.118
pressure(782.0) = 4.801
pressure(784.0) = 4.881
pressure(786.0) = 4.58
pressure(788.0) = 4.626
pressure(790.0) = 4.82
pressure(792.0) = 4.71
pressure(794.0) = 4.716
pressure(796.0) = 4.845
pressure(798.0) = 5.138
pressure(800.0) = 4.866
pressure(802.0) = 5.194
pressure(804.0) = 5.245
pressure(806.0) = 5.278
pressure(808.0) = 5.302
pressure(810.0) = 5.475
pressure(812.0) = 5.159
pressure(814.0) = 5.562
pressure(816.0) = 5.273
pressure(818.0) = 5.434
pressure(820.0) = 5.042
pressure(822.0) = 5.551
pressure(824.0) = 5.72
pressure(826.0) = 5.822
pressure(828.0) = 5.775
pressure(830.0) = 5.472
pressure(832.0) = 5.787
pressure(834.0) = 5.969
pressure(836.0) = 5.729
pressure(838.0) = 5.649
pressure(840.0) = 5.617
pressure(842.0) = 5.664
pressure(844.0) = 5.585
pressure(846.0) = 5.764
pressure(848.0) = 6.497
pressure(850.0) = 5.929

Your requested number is 3.8 min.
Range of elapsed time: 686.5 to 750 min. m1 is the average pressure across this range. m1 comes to 5.25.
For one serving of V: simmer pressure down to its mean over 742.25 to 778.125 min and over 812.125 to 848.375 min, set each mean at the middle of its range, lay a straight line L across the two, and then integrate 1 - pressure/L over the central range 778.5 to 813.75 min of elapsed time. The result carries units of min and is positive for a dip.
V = 1.8 min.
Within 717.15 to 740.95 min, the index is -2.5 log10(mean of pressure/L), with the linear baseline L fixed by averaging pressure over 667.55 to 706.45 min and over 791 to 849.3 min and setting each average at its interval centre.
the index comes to 0.06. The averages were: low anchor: 5.58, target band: 5.23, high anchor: 5.45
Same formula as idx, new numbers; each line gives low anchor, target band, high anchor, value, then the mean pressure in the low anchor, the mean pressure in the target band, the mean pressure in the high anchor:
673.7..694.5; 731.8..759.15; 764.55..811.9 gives 1.2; 5.6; 5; 4.96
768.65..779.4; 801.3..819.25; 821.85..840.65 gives 0.3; 4.88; 5.32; 5.72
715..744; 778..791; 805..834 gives 1.4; 5.19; 4.81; 5.49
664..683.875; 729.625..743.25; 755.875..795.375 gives -0.2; 5.6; 5.22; 4.87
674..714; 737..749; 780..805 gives 0.4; 5.5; 5.02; 4.88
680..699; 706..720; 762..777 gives 0.8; 5.63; 5.1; 4.92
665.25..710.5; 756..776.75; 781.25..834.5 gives 1.5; 5.54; 4.94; 5.22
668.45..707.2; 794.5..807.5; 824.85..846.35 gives 1.4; 5.57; 5.09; 5.71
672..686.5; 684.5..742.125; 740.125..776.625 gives 0.2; 5.69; 5.33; 4.9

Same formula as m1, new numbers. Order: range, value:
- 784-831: 5.19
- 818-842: 5.64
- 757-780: 4.94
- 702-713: 5.32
